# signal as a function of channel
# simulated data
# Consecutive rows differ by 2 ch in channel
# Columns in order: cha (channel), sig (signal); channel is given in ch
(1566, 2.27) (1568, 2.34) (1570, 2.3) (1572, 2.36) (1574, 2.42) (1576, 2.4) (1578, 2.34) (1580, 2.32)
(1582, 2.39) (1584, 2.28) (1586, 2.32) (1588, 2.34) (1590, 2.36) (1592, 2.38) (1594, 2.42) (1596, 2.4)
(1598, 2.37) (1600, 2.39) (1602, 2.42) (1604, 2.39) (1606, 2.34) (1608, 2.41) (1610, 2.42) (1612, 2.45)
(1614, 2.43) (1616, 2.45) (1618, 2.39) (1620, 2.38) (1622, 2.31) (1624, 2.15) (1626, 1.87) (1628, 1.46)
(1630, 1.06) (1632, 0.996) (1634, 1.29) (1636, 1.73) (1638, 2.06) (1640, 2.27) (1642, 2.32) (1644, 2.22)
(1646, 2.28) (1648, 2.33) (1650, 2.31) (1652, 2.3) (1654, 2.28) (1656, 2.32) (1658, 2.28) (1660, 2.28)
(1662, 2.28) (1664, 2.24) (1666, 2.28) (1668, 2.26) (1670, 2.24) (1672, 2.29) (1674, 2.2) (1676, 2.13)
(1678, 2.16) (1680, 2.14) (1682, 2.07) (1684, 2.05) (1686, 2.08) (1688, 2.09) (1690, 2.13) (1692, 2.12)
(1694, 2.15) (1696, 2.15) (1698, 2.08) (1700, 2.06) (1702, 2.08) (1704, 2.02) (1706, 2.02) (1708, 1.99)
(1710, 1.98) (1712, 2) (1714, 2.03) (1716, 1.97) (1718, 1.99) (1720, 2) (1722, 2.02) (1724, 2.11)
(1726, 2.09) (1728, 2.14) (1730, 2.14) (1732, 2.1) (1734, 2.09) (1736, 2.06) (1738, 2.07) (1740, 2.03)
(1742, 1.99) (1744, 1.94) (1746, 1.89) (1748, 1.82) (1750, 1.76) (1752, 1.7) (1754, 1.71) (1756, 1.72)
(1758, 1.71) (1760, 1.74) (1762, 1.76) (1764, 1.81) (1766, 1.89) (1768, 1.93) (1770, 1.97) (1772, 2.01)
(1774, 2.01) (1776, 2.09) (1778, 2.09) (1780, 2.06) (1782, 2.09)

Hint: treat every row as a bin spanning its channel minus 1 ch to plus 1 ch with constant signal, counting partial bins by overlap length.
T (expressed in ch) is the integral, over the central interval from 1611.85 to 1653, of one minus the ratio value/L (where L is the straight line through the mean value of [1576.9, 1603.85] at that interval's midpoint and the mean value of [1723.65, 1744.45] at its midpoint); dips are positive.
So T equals 4.3 ch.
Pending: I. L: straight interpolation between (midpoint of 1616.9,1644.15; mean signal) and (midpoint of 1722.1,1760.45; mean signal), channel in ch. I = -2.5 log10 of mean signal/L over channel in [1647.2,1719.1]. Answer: -0.13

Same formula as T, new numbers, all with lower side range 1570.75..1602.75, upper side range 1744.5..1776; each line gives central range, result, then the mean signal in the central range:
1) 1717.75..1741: -1.7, 2.07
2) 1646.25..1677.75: -1.9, 2.27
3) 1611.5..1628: 0.2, 2.25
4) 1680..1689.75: -0.1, 2.08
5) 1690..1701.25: -0.4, 2.11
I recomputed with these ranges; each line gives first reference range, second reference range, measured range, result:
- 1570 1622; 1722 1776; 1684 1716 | 0.008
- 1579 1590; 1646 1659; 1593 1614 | -0.036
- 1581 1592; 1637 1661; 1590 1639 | 0.090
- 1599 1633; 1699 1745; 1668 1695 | -0.036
